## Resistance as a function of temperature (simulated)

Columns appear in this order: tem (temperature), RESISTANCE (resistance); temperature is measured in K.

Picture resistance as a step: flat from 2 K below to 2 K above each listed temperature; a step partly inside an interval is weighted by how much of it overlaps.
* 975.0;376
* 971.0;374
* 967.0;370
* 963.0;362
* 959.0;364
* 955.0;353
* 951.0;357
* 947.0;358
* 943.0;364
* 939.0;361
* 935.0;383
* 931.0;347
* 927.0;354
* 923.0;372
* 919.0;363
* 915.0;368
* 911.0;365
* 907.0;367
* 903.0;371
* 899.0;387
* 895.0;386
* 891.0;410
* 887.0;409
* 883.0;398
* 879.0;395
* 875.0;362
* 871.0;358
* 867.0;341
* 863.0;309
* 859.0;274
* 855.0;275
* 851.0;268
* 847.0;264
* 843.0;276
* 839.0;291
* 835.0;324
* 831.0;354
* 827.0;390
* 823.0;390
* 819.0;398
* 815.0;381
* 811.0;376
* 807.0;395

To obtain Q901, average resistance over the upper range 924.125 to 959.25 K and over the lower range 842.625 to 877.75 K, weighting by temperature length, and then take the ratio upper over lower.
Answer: 1.2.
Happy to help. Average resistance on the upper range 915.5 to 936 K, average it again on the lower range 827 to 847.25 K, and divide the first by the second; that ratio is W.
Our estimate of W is 1.16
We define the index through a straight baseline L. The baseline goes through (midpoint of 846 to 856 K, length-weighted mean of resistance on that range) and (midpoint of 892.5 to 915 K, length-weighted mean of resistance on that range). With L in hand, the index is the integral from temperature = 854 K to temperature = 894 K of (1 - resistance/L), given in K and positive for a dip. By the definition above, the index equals -5.0 K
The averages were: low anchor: 269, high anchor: 375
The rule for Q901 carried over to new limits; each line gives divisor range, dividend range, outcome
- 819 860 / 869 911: 1.21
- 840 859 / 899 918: 1.36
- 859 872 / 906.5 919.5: 1.13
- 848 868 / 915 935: 1.25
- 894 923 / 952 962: 0.96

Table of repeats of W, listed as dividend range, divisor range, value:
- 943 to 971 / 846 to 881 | 1.14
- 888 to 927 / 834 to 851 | 1.32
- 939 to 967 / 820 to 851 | 1.11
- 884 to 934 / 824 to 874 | 1.20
